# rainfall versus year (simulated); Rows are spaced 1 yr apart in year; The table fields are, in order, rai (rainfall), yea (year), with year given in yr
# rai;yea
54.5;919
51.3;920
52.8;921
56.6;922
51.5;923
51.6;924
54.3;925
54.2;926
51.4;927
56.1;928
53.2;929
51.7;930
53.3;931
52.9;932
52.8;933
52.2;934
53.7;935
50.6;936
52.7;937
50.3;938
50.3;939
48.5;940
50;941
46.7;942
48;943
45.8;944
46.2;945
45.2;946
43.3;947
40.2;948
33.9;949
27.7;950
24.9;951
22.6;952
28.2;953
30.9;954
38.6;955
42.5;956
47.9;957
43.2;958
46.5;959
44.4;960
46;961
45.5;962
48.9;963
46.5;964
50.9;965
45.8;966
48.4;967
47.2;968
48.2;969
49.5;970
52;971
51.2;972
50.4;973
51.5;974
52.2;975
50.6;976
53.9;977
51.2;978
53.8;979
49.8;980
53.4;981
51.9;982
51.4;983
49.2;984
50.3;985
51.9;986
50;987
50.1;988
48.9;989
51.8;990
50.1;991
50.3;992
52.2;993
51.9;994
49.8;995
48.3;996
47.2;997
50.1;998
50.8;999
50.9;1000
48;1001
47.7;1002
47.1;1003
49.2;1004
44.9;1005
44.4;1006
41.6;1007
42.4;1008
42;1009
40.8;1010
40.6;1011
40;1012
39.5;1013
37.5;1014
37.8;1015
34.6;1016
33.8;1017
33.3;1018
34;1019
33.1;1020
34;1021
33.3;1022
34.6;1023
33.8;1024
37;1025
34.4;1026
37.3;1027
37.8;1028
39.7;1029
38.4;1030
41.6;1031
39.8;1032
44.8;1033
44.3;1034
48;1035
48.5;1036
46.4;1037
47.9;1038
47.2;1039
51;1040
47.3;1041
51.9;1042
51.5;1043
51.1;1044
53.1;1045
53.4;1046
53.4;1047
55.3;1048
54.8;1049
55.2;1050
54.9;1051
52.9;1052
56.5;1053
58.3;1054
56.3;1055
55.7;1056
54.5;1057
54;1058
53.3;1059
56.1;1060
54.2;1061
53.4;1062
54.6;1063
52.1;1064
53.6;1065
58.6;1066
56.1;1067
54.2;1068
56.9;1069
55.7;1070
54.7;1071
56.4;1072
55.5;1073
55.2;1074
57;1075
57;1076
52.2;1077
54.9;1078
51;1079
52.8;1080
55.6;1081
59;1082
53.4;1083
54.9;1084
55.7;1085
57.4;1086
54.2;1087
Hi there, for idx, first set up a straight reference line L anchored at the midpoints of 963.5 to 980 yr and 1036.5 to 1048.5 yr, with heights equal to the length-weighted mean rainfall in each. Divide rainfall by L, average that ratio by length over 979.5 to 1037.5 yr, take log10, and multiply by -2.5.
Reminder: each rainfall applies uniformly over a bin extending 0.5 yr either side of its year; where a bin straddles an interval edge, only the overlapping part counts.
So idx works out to 0.152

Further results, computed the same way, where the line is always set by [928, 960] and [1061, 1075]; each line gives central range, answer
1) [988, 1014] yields 0.060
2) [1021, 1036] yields 0.307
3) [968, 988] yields -0.080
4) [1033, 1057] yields 0.029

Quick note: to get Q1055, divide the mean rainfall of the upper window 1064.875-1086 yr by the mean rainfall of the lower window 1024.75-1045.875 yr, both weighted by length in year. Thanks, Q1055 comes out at 1.23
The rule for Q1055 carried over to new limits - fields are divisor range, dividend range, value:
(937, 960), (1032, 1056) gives 1.24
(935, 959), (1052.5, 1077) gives 1.32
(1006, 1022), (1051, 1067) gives 1.46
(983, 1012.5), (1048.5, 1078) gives 1.16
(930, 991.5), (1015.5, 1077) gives 1.03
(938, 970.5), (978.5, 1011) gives 1.13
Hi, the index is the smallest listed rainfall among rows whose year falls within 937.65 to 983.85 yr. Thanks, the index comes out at 22.6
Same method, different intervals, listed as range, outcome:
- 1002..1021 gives 33.1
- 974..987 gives 49.2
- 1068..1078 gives 52.2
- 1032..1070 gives 39.8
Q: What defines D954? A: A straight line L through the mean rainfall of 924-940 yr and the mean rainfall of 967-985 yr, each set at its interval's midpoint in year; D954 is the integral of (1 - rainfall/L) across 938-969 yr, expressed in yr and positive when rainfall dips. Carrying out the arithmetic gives 5.4 yr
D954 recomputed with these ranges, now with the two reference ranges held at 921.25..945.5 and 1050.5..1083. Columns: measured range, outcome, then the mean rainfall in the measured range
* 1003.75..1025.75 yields 6.37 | 38.1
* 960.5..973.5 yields 0.96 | 48.5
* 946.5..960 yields 4.03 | 36.5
